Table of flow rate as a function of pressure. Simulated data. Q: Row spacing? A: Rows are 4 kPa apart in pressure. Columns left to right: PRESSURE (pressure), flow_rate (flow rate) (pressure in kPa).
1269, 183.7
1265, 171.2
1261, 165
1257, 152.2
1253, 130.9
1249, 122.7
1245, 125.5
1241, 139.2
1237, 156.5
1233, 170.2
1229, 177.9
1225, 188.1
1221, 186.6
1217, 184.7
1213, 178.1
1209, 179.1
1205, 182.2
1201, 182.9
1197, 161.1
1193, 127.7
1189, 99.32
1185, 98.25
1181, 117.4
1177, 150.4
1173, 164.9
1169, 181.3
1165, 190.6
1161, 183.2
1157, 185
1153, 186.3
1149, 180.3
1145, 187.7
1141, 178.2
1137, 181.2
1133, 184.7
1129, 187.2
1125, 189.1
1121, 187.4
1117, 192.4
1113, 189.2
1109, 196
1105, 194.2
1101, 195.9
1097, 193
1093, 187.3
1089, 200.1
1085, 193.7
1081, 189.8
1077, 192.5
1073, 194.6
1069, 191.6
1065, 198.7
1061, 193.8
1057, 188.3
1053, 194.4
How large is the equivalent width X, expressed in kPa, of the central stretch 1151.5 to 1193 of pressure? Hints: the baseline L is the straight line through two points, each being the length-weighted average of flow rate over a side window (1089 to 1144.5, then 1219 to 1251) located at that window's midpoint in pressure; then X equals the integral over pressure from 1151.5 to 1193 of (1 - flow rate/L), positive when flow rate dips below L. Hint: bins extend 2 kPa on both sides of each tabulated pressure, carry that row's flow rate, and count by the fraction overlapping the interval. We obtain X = 5.1 kPa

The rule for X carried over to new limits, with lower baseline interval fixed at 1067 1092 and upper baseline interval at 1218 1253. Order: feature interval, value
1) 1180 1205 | 4.68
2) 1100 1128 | -0.94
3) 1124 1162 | -1.14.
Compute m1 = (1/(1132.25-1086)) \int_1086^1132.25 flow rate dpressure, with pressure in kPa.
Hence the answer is 192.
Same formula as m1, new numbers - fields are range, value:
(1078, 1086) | 192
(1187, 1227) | 167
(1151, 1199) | 154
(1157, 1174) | 181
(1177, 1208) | 140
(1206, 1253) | 163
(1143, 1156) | 185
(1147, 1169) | 185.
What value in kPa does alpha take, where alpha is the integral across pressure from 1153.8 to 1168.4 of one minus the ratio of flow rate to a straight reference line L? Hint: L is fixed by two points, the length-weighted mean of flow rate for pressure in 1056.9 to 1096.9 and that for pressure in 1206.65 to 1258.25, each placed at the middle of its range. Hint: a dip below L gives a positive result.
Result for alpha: -0.8 kPa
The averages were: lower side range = 193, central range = 186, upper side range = 161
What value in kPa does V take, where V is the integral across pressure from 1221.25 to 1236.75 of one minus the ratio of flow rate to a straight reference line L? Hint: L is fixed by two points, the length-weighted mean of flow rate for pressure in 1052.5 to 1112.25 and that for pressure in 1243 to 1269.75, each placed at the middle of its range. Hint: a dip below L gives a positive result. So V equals -2.1 kPa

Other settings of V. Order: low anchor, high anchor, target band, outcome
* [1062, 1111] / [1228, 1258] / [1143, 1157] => -0.8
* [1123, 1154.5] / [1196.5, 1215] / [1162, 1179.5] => 1.0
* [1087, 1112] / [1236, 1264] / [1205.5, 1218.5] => -2.1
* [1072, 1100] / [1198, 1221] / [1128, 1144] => 0.5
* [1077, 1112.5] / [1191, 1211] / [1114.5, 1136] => -0.2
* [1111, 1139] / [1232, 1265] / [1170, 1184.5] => 2.4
